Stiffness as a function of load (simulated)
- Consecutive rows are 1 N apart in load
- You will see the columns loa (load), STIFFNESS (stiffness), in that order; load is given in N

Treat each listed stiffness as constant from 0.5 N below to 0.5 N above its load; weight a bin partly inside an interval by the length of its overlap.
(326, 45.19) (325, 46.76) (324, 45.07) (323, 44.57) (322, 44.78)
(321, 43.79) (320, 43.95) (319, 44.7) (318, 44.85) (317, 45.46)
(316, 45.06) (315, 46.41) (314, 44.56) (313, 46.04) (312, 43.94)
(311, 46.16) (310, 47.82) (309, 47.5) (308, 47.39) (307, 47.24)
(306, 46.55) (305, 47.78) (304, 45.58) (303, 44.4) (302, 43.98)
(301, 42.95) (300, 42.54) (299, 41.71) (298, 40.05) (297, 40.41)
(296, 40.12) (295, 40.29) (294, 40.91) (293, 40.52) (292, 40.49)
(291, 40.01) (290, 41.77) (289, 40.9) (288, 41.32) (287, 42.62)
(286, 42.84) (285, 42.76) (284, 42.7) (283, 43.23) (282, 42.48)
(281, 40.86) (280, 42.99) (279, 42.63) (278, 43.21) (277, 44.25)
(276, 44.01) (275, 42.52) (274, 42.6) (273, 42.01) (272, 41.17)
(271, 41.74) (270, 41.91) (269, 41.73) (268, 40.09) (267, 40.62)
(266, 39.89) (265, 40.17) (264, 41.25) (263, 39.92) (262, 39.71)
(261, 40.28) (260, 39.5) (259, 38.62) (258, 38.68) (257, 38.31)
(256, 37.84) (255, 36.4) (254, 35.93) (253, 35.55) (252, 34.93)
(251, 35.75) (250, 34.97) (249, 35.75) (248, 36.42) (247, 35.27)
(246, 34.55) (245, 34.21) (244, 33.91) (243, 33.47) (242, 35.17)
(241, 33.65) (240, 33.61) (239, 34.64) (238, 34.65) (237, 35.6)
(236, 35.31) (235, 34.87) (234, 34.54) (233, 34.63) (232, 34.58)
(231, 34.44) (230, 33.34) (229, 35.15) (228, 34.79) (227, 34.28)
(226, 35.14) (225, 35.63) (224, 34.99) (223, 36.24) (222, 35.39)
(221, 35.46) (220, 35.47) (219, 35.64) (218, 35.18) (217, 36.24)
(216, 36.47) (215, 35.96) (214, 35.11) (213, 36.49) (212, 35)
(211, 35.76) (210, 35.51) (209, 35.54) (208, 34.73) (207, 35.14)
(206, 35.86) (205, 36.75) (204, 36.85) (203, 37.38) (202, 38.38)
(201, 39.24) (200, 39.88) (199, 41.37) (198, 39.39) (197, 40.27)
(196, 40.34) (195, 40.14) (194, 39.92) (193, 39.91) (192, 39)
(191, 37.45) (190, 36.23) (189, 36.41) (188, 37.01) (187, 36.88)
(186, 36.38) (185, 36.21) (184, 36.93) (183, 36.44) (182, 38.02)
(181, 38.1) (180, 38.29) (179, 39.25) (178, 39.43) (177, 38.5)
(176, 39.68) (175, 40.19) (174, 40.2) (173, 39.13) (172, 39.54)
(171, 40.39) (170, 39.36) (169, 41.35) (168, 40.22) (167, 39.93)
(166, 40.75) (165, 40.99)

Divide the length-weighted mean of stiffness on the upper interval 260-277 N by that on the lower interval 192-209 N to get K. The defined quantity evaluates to 1.1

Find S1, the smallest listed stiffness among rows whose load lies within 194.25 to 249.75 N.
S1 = 33.34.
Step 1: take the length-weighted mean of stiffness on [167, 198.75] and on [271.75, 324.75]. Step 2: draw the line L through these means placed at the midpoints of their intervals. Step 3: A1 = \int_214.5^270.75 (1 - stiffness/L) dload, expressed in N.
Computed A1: 6.61 N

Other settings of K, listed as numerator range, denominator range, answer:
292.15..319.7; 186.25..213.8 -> 1.18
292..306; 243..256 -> 1.20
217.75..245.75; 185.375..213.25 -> 0.92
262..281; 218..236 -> 1.19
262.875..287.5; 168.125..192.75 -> 1.09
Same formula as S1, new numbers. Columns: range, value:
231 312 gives 33.47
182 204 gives 36.21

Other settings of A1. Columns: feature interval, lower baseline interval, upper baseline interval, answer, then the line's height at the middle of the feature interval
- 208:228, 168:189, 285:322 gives 2.32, 40.2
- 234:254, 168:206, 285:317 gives 3.03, 41.1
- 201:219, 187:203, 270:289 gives 1.56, 39.5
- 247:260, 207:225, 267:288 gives 1.00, 39.7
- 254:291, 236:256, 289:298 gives -2.91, 38.1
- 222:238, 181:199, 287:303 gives 1.81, 39.4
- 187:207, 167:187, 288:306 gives 0.49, 39.4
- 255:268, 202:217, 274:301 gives 0.15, 39.9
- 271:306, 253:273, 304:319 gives 0.53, 43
